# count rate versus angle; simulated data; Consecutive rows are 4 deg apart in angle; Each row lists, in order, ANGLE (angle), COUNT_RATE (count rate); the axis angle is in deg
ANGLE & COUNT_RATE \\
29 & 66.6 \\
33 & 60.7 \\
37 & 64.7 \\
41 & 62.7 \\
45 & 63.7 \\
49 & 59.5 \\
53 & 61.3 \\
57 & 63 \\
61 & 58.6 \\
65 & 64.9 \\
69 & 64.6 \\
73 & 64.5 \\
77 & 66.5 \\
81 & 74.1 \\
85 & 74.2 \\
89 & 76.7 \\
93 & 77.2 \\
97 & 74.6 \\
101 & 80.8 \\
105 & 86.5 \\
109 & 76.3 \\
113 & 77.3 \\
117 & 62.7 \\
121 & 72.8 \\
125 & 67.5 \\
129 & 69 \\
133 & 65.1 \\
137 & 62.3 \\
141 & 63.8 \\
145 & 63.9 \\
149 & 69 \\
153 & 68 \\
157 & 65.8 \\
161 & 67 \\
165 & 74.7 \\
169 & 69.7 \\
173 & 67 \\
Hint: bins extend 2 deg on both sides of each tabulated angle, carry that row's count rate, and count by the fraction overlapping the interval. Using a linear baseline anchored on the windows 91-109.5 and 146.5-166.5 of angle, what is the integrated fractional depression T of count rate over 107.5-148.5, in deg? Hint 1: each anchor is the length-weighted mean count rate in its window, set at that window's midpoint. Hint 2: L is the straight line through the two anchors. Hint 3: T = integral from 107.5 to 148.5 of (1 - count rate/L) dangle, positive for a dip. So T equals 3.4 deg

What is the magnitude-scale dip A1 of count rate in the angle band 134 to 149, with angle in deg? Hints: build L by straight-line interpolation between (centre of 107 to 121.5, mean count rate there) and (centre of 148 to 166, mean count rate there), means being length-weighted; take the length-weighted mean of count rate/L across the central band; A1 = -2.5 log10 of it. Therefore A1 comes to 0.09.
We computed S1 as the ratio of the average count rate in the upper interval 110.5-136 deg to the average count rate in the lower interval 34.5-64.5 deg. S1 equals 1.1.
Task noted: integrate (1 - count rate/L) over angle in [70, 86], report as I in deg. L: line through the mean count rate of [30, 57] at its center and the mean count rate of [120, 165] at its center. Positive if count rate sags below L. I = -1.3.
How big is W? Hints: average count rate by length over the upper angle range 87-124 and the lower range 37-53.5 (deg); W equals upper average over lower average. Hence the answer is 1.2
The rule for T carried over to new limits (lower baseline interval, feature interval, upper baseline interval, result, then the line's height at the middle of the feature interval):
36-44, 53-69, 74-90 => 1.29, 67.8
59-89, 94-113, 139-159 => -3.49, 66.9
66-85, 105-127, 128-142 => -2.27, 65.9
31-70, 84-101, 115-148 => -3.22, 64.2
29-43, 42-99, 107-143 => -1.69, 65.3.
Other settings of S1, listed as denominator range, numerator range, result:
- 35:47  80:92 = 1.18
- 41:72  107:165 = 1.09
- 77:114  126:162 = 0.86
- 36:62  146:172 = 1.11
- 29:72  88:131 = 1.19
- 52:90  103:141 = 1.06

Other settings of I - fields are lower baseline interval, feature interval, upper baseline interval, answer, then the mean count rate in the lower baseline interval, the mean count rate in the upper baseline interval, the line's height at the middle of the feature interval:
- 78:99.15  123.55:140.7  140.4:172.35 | 1.15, 75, 67.9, 70.4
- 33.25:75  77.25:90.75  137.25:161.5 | -2.16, 62.7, 65.9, 63.7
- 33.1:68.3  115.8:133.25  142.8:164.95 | -0.50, 62.3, 67.4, 66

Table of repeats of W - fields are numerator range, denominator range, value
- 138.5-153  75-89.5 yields 0.91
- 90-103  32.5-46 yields 1.23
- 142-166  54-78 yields 1.07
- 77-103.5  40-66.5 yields 1.22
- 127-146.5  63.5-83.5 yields 0.97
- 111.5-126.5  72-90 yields 0.98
